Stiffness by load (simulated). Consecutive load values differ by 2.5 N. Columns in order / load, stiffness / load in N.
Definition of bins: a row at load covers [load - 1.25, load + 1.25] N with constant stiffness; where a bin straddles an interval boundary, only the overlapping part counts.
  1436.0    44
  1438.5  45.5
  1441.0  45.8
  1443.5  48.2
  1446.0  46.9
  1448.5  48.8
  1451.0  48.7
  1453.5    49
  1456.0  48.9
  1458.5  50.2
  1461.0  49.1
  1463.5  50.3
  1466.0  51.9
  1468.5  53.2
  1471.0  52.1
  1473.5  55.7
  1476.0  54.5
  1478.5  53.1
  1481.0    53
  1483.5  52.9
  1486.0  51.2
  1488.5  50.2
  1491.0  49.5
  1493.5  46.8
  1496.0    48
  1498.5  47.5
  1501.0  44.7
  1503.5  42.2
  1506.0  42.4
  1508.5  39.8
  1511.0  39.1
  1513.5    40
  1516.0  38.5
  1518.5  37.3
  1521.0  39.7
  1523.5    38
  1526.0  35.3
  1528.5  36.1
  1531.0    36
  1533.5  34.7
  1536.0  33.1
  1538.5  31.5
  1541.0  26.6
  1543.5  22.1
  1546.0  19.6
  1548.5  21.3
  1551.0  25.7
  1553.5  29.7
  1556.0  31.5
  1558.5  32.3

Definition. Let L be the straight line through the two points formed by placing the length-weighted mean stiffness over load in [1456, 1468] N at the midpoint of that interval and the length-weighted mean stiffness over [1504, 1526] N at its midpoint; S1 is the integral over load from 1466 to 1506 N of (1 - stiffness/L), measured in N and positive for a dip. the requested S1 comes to -4.2 N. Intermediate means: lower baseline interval 50.4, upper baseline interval 39.2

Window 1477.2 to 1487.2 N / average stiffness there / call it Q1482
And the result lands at 52.6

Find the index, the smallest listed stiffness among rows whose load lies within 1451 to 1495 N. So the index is 46.8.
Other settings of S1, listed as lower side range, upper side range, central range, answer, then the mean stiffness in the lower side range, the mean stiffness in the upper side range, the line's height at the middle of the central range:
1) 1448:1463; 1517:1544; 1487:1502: -2.38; 49.2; 34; 41.3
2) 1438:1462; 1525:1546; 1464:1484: -4.54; 48.2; 31.2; 43.4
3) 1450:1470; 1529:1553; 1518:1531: -1.80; 50.2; 28.2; 32.7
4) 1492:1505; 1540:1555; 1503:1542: -2.00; 45.8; 24.2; 35.3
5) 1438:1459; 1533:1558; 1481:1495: -3.76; 48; 27.5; 39.7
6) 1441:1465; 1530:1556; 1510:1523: -1.78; 48.8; 28.1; 34.2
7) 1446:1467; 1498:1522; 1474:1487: -2.14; 49.4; 40.9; 45.6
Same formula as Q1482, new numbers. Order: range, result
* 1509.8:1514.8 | 39.5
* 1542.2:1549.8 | 21.1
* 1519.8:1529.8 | 37.3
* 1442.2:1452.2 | 48.1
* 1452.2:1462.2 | 49.3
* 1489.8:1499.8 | 47.9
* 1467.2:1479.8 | 53.7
